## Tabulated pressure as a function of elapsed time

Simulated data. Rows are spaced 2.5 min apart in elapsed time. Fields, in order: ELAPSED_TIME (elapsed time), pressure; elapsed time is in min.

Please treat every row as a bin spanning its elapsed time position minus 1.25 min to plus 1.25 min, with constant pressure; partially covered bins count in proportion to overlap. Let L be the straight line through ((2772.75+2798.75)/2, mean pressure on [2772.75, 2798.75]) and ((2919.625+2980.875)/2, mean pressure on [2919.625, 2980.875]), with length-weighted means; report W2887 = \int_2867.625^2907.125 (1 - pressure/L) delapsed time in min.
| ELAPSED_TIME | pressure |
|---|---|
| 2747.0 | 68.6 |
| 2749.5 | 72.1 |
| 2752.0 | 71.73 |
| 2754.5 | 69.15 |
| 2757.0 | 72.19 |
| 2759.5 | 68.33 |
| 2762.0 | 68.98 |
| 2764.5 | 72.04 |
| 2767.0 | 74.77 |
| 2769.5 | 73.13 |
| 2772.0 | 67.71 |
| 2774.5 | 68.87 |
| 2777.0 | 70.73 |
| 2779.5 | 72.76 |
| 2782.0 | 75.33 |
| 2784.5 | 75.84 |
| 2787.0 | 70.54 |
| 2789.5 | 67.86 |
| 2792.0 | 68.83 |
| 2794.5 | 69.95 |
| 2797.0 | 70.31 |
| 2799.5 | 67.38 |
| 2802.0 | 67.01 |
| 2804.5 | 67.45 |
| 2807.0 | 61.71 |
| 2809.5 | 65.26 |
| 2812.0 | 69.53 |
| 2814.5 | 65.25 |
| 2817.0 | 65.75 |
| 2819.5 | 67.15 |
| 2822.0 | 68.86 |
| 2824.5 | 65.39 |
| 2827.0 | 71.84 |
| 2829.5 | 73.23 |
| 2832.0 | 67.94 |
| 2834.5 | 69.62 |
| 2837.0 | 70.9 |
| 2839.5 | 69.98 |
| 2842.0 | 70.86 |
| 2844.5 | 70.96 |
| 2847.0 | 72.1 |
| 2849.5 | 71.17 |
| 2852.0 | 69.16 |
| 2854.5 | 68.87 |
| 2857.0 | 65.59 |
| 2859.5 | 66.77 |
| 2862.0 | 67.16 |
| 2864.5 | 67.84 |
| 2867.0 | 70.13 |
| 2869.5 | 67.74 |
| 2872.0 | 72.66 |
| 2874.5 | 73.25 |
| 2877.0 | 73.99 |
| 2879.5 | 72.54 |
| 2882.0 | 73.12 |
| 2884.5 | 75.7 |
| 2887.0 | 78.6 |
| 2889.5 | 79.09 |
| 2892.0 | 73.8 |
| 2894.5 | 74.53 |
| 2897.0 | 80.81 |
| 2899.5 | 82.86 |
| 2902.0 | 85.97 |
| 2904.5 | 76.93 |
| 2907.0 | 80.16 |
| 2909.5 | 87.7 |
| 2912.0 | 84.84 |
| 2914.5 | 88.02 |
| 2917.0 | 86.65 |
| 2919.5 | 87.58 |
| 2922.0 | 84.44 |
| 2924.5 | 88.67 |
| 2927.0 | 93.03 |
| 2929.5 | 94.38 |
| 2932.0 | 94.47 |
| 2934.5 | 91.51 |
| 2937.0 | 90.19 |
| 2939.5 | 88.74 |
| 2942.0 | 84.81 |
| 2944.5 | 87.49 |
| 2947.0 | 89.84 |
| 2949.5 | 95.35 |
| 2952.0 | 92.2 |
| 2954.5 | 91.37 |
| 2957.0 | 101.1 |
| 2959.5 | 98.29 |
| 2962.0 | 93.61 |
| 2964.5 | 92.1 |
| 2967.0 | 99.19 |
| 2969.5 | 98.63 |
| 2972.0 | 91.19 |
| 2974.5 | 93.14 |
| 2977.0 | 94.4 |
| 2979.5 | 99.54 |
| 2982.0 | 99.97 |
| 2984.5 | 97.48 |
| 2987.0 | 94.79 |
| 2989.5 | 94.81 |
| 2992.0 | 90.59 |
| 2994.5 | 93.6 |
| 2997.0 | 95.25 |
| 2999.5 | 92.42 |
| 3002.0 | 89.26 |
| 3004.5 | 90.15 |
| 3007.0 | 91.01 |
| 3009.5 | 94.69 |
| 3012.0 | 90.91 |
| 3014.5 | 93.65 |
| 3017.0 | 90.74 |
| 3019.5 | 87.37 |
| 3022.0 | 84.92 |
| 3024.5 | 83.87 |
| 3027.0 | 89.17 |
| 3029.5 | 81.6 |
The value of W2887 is 3.9 min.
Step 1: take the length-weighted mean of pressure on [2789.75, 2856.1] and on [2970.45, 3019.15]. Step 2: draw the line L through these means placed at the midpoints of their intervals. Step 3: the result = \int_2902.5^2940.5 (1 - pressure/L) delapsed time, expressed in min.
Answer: -2.2 min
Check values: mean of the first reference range 68.7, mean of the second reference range 93.5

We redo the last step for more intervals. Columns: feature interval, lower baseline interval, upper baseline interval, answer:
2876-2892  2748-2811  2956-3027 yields 1.2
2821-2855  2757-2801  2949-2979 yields 3.7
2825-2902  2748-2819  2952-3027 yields 6.4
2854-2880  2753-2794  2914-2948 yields 3.9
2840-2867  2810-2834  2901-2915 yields 1.7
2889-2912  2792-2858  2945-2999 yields 0.5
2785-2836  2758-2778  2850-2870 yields 0.9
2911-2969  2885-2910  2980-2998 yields -2.9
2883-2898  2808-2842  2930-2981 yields 0.8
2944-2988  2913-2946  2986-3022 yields -2.2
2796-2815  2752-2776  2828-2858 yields 1.0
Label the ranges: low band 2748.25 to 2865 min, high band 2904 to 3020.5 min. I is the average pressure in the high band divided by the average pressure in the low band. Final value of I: 1.32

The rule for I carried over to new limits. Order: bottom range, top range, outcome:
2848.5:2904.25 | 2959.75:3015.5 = 1.28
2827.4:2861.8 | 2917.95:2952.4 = 1.29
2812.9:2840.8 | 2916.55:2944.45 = 1.30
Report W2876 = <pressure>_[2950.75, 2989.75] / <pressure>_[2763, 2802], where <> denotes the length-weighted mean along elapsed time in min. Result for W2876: 1.35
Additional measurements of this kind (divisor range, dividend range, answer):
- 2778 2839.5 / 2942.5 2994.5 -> 1.37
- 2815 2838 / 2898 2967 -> 1.30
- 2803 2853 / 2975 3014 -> 1.37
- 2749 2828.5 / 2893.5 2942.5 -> 1.24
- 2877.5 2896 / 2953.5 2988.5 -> 1.27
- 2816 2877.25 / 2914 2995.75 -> 1.34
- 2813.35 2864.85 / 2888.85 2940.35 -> 1.24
